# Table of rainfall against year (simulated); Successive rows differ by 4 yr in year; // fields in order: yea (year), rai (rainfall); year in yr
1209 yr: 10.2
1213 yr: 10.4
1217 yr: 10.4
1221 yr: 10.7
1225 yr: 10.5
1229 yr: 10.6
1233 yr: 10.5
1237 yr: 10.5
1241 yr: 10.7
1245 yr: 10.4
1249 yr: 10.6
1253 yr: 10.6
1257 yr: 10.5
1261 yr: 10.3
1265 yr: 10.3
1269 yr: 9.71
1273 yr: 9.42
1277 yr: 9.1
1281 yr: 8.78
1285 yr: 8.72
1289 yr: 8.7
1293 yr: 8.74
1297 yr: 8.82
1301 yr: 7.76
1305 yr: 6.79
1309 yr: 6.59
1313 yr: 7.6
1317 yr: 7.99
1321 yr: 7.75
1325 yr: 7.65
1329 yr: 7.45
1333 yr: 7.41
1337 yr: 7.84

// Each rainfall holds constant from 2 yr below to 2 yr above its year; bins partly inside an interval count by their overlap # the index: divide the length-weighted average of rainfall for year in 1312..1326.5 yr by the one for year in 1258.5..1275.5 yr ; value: 0.8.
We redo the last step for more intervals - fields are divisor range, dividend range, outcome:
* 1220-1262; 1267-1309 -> 0.81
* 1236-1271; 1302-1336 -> 0.71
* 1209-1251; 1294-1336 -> 0.72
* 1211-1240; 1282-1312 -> 0.76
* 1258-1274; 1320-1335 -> 0.76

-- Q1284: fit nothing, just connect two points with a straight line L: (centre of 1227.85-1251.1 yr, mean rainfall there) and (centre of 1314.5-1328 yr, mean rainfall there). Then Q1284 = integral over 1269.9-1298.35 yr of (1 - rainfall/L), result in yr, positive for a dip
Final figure 0.3 yr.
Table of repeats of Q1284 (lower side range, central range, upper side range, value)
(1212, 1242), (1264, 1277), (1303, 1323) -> -1.08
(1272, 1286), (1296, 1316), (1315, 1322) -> 1.87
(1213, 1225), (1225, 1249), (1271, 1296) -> -1.14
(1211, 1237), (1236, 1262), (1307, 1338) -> -2.06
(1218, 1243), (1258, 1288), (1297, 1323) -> -1.78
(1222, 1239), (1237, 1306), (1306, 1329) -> -2.75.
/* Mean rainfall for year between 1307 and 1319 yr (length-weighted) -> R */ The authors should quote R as 7.39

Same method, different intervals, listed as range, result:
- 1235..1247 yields 10.5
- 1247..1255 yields 10.6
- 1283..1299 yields 8.74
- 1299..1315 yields 7.18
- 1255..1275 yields 10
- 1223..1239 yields 10.5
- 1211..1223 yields 10.5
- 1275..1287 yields 8.87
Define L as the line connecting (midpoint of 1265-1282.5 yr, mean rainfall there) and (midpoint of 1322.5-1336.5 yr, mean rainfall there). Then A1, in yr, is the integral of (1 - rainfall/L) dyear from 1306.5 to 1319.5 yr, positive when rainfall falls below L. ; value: 1.1 yr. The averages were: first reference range 9.39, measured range 7.38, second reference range 7.55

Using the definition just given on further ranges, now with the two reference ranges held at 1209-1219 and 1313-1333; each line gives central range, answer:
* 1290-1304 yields -0.04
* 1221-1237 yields -0.90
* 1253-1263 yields -1.25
